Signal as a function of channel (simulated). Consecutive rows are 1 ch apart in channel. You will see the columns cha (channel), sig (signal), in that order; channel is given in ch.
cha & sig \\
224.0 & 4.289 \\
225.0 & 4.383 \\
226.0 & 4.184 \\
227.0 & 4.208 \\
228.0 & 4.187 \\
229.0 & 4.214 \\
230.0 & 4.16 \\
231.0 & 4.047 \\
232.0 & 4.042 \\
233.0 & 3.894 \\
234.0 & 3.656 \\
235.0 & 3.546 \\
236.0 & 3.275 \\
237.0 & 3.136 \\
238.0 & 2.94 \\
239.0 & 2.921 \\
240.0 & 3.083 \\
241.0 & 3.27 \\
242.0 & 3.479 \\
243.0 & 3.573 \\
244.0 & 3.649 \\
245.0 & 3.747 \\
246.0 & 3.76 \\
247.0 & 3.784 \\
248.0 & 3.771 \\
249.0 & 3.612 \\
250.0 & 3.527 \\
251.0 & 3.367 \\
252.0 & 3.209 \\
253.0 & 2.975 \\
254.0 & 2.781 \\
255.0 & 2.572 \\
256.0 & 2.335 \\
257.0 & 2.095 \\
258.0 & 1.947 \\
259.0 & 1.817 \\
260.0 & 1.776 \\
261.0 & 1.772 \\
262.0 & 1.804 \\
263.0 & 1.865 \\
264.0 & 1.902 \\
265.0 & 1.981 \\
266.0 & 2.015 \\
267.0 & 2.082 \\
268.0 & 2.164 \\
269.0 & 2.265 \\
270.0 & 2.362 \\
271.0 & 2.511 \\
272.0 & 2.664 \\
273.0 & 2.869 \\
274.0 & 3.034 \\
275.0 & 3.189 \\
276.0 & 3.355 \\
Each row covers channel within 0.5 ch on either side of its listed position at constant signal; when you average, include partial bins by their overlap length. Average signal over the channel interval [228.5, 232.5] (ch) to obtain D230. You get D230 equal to 4.12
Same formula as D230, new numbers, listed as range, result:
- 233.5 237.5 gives 3.4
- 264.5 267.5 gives 2.03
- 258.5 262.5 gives 1.79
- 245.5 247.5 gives 3.77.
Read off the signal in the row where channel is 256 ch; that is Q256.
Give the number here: 2.335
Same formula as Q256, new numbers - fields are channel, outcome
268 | 2.164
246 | 3.76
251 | 3.367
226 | 4.184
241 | 3.27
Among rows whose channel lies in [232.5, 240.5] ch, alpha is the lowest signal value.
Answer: 2.921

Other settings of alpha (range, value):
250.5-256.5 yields 2.335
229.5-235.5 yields 3.546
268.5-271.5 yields 2.265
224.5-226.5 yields 4.184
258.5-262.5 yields 1.772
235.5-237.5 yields 3.136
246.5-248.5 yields 3.771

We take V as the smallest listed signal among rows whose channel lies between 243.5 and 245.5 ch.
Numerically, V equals 3.649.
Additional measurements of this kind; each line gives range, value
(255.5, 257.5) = 2.095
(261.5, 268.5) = 1.804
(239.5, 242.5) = 3.083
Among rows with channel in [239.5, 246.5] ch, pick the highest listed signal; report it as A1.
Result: 3.76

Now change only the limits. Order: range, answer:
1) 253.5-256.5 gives 2.781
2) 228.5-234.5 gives 4.214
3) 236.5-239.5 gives 3.136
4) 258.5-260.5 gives 1.817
